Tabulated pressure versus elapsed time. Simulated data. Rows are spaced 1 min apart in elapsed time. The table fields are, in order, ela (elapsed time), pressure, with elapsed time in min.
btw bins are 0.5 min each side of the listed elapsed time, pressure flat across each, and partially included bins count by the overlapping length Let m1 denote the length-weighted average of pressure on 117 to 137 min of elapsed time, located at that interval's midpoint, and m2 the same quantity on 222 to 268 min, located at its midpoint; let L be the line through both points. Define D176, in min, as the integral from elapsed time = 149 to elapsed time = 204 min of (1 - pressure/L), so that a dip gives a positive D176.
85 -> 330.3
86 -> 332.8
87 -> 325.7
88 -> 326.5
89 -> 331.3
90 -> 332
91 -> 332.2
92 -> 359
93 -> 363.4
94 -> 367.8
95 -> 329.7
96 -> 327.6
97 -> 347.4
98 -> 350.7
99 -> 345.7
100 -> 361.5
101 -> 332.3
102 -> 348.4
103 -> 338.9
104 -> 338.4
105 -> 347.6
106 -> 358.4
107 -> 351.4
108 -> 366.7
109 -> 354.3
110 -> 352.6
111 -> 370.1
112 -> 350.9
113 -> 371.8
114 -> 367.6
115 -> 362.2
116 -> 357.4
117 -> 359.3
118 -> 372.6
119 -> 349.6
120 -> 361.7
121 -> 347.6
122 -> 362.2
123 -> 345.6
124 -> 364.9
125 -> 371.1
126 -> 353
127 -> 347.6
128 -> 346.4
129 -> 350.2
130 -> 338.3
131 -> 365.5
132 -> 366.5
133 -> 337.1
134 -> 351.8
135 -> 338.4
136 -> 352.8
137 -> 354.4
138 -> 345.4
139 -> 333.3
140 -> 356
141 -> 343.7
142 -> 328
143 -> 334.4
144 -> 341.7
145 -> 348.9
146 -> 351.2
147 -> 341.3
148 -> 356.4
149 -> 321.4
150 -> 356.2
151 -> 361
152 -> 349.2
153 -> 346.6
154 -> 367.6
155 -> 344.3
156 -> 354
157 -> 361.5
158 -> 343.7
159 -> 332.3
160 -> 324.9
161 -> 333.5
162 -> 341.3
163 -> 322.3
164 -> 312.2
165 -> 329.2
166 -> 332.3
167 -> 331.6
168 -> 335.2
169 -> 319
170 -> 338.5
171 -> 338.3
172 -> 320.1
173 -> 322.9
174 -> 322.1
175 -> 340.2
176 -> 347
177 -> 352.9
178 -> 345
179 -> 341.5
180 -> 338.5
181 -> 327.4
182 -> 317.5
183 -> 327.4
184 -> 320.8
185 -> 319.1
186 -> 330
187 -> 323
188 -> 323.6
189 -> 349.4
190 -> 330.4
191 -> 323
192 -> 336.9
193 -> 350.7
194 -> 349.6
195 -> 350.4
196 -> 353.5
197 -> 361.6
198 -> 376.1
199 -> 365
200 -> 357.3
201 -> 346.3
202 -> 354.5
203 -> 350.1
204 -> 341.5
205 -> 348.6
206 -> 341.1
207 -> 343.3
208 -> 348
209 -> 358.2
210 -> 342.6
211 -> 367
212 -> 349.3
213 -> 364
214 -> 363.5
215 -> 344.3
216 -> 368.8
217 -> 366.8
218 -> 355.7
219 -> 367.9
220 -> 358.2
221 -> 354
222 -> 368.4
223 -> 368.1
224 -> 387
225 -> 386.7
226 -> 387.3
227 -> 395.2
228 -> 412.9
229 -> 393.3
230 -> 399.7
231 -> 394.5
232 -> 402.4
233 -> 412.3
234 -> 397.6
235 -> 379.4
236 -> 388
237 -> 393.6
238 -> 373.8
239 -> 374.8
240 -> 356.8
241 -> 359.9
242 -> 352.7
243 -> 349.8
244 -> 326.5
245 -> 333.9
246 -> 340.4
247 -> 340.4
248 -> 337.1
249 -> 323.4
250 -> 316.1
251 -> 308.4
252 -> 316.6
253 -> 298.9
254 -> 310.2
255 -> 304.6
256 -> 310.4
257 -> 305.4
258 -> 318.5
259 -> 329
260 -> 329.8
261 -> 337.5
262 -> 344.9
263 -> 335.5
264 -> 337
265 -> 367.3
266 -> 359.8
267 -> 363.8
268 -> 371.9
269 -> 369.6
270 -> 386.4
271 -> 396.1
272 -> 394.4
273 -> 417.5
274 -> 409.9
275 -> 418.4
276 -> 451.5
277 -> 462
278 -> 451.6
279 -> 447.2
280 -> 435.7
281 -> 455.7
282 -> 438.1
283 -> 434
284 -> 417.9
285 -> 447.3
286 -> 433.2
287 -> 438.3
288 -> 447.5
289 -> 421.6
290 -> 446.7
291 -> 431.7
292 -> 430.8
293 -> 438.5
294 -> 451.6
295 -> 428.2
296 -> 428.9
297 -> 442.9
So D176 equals 2.3 min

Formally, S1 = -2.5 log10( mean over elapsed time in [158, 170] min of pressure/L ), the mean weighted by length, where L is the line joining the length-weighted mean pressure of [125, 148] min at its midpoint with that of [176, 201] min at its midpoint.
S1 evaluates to 0.05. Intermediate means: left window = 347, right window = 341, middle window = 330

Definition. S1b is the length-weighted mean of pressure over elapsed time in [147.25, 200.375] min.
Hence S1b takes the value 339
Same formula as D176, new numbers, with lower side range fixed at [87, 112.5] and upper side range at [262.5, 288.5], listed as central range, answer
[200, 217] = 1.5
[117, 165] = 1.9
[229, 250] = 1.7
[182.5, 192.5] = 1.3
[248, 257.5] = 2.1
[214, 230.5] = 0.7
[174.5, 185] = 1.1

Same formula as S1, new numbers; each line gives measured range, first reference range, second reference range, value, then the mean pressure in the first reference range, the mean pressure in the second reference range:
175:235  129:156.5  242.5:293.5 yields 0.020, 348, 379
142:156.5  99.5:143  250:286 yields 0.030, 353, 377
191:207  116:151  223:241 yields 0.074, 350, 389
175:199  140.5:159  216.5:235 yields 0.078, 347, 384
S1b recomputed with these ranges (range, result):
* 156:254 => 350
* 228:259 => 351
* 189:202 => 350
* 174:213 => 343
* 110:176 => 346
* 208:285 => 371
